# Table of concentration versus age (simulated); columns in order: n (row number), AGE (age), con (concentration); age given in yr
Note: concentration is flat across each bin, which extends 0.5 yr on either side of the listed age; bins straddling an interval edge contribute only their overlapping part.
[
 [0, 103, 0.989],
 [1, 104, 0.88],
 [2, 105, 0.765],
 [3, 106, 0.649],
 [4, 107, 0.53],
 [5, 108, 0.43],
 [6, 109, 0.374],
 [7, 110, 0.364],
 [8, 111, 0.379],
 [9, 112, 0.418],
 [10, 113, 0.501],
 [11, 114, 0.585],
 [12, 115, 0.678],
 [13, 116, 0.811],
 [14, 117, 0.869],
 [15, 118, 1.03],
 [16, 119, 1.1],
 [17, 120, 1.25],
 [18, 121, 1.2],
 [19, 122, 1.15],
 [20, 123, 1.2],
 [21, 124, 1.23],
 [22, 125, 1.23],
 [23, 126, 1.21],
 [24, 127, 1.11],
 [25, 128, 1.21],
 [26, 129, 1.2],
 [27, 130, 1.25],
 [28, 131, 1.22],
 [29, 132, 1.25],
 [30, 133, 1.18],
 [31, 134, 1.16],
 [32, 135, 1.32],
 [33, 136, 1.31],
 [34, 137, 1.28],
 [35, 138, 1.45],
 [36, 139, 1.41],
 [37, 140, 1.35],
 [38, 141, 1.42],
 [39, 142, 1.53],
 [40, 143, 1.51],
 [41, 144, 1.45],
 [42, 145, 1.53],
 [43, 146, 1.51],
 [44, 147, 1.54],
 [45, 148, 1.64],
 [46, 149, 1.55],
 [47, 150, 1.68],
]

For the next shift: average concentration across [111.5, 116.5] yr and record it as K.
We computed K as 0.599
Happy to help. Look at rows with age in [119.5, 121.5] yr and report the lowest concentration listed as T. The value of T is 1.2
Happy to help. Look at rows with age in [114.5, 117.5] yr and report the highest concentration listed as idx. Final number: 0.869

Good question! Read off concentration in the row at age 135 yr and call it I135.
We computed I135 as 1.32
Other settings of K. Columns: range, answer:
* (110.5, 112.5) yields 0.398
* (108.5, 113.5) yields 0.407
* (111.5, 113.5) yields 0.46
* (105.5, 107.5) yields 0.59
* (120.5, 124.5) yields 1.19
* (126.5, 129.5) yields 1.17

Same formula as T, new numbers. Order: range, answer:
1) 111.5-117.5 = 0.418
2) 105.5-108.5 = 0.43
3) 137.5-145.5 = 1.35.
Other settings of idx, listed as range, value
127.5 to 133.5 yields 1.25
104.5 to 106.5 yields 0.765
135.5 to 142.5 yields 1.53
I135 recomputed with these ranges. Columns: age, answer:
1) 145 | 1.53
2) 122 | 1.15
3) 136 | 1.31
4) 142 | 1.53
